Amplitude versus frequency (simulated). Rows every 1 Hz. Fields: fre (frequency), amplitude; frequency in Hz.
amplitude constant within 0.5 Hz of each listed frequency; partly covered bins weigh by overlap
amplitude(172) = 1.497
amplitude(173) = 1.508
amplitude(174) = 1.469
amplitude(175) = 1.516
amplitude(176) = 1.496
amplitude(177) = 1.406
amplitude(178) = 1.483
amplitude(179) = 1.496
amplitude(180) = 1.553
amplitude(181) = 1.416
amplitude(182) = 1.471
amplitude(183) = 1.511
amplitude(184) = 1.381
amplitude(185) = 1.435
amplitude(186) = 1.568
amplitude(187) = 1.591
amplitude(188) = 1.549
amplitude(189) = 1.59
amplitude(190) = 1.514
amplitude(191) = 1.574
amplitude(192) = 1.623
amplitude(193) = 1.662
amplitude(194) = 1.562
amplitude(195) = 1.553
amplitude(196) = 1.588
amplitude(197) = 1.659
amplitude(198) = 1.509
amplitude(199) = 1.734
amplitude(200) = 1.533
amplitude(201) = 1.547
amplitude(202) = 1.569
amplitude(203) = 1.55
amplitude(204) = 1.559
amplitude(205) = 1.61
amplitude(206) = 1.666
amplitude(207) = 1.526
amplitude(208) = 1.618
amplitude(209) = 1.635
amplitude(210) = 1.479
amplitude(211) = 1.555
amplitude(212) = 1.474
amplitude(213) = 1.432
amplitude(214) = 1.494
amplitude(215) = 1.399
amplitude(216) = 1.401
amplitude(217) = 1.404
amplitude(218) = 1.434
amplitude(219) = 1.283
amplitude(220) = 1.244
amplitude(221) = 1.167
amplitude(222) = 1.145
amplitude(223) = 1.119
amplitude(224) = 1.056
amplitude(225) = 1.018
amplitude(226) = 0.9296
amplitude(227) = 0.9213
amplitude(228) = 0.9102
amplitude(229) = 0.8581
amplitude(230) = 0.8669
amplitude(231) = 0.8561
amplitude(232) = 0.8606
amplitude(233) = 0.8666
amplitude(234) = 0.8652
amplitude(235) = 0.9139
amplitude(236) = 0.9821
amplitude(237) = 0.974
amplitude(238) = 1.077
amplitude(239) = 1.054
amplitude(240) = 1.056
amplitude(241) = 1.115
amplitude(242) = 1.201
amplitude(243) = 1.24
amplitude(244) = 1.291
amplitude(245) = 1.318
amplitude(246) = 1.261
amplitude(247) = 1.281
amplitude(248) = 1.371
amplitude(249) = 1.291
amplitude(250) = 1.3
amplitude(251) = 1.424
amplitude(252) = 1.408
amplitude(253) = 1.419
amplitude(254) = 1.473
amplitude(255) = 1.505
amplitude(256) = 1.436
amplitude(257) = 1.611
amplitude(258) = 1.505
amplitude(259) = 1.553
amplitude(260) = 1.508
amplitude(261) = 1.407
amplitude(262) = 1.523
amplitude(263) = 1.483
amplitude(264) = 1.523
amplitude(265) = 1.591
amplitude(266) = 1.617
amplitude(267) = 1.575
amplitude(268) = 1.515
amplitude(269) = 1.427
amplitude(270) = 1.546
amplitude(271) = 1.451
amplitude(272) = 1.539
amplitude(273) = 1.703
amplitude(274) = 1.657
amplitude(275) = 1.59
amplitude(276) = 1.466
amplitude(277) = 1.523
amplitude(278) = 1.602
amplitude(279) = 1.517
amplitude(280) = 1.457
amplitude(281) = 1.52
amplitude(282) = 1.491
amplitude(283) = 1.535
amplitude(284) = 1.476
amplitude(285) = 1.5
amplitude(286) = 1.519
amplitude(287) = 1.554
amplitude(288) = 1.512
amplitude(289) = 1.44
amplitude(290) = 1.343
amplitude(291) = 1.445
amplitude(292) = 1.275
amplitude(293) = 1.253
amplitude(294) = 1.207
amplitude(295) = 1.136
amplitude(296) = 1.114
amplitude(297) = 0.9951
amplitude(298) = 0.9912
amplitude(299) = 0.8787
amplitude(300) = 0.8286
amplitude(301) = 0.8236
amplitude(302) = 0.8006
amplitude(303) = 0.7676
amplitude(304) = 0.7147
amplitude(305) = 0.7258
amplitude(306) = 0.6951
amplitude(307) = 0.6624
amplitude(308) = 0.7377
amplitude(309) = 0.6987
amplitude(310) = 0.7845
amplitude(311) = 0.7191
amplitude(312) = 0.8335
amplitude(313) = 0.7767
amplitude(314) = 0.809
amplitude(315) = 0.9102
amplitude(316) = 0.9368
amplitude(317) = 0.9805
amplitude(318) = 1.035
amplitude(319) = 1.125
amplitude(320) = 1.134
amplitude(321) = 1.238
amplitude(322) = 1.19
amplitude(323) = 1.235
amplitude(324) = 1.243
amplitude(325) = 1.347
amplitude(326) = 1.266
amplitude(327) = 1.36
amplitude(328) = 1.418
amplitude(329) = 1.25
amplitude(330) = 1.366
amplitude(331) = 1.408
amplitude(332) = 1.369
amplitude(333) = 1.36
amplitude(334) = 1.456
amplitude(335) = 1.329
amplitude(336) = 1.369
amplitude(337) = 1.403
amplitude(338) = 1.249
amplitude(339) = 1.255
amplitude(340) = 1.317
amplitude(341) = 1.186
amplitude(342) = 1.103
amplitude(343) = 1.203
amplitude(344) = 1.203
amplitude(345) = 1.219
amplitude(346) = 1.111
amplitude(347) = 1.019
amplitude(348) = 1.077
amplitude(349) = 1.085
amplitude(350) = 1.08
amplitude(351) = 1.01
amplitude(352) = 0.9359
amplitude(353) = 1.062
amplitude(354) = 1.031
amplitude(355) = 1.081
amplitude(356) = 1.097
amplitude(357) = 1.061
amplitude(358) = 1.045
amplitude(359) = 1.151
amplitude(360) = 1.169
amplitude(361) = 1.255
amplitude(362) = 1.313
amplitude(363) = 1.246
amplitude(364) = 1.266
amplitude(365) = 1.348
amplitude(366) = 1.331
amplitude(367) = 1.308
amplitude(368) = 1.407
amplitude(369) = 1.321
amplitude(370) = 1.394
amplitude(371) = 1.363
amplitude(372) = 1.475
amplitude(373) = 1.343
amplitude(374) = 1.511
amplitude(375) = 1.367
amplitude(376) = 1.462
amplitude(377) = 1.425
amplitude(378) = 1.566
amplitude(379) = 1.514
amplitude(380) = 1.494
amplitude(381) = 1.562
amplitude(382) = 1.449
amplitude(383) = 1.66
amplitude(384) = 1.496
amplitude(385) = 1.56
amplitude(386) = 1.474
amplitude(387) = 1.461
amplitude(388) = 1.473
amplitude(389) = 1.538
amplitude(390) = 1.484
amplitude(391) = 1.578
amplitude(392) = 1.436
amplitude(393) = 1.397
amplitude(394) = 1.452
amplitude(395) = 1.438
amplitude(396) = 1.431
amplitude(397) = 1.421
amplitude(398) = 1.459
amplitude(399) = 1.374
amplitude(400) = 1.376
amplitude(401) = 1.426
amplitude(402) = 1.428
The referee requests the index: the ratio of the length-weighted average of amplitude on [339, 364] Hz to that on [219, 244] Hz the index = 1.11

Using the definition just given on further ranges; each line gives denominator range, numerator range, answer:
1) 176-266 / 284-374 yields 0.85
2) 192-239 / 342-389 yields 0.99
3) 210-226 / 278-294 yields 1.12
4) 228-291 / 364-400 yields 1.07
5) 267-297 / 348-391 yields 0.91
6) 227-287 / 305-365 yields 0.83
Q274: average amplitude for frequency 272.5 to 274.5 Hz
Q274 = 1.68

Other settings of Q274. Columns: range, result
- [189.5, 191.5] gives 1.54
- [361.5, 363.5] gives 1.28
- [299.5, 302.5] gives 0.818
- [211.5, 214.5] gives 1.47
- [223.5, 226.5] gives 1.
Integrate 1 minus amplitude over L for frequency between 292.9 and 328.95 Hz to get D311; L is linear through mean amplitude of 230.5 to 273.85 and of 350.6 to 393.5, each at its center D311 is 9.5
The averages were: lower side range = 1.33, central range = 0.983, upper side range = 1.35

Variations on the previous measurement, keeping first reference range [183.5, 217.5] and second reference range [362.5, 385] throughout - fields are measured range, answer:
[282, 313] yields 8.64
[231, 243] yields 4.10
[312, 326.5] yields 3.81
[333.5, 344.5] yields 1.30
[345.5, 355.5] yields 2.72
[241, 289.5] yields 1.03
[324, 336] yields 0.85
